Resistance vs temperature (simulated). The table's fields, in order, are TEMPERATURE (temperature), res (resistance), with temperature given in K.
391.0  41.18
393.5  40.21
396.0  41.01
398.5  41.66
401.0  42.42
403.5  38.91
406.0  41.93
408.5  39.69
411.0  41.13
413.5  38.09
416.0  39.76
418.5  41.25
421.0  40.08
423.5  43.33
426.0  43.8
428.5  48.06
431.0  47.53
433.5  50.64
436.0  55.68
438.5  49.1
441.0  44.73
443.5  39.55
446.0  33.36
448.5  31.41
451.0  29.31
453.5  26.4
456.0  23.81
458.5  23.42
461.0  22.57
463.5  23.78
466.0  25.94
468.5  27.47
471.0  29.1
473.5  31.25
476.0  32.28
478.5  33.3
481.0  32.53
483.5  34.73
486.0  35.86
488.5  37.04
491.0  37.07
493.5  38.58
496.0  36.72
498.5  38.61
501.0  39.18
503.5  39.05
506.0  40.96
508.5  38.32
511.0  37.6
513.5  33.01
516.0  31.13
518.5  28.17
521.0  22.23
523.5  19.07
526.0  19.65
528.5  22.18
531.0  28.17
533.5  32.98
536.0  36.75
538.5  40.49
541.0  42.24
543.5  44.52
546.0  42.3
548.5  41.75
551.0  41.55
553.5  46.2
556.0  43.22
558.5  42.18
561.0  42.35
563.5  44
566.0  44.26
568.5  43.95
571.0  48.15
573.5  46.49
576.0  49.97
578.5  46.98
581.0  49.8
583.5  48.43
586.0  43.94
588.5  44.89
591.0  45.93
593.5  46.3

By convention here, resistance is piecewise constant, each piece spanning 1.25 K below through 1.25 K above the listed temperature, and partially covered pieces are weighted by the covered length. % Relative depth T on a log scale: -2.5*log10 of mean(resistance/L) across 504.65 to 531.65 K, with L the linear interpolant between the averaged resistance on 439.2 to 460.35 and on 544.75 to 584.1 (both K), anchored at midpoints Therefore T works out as 0.33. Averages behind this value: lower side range 31.7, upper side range 45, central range 29.2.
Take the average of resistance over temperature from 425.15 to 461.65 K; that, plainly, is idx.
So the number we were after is 38.1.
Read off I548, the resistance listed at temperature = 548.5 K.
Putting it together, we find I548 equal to 41.75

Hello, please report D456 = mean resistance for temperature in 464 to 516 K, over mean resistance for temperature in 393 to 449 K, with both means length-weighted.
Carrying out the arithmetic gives 0.82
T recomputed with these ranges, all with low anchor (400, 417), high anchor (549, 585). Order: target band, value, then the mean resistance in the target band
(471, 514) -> 0.191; 36.1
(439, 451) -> 0.118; 37.2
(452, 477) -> 0.500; 26.6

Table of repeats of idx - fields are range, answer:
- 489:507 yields 38.5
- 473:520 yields 35.5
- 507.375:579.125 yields 37.8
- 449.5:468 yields 25.2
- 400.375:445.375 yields 43.5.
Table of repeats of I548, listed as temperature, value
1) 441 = 44.73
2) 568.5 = 43.95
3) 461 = 22.57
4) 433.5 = 50.64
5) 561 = 42.35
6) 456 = 23.81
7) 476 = 32.28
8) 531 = 28.17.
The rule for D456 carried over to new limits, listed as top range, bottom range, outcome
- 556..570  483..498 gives 1.18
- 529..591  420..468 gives 1.17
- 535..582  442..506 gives 1.36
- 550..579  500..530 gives 1.46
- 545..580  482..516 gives 1.20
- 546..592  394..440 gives 1.04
